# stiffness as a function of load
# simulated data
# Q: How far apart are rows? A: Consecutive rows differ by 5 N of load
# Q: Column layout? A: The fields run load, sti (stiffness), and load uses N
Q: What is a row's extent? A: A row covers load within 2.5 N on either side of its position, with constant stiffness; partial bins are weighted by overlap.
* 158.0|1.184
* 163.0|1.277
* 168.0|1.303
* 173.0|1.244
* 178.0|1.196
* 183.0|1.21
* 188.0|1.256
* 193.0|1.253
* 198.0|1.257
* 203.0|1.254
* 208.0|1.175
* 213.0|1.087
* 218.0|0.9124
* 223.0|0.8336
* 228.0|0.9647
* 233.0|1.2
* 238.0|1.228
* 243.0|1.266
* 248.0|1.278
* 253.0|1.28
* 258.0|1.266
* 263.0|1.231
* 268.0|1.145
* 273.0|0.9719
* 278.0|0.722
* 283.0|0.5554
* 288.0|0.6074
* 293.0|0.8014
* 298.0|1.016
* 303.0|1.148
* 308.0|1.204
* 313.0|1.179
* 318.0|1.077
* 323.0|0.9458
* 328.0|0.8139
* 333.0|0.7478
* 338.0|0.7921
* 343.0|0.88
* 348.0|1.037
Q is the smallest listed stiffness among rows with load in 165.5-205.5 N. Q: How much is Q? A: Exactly 1.196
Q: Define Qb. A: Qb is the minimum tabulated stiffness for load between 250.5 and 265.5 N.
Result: 1.231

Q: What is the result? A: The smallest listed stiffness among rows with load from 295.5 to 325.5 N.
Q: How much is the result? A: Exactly 0.9458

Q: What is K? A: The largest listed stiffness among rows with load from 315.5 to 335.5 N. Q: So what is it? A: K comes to 1.077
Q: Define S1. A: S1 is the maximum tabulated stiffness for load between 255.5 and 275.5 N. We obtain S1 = 1.266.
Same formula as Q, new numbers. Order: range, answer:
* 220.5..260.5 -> 0.8336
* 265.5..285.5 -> 0.5554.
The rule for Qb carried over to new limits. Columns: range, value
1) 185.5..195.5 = 1.253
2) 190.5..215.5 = 1.087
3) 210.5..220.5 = 0.9124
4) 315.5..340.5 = 0.7478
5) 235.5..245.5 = 1.228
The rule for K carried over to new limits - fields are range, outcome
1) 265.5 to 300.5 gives 1.145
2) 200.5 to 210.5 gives 1.254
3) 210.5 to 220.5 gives 1.087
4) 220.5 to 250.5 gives 1.278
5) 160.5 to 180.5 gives 1.303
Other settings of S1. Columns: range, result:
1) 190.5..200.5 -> 1.257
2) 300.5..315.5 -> 1.204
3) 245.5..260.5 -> 1.28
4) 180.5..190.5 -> 1.256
